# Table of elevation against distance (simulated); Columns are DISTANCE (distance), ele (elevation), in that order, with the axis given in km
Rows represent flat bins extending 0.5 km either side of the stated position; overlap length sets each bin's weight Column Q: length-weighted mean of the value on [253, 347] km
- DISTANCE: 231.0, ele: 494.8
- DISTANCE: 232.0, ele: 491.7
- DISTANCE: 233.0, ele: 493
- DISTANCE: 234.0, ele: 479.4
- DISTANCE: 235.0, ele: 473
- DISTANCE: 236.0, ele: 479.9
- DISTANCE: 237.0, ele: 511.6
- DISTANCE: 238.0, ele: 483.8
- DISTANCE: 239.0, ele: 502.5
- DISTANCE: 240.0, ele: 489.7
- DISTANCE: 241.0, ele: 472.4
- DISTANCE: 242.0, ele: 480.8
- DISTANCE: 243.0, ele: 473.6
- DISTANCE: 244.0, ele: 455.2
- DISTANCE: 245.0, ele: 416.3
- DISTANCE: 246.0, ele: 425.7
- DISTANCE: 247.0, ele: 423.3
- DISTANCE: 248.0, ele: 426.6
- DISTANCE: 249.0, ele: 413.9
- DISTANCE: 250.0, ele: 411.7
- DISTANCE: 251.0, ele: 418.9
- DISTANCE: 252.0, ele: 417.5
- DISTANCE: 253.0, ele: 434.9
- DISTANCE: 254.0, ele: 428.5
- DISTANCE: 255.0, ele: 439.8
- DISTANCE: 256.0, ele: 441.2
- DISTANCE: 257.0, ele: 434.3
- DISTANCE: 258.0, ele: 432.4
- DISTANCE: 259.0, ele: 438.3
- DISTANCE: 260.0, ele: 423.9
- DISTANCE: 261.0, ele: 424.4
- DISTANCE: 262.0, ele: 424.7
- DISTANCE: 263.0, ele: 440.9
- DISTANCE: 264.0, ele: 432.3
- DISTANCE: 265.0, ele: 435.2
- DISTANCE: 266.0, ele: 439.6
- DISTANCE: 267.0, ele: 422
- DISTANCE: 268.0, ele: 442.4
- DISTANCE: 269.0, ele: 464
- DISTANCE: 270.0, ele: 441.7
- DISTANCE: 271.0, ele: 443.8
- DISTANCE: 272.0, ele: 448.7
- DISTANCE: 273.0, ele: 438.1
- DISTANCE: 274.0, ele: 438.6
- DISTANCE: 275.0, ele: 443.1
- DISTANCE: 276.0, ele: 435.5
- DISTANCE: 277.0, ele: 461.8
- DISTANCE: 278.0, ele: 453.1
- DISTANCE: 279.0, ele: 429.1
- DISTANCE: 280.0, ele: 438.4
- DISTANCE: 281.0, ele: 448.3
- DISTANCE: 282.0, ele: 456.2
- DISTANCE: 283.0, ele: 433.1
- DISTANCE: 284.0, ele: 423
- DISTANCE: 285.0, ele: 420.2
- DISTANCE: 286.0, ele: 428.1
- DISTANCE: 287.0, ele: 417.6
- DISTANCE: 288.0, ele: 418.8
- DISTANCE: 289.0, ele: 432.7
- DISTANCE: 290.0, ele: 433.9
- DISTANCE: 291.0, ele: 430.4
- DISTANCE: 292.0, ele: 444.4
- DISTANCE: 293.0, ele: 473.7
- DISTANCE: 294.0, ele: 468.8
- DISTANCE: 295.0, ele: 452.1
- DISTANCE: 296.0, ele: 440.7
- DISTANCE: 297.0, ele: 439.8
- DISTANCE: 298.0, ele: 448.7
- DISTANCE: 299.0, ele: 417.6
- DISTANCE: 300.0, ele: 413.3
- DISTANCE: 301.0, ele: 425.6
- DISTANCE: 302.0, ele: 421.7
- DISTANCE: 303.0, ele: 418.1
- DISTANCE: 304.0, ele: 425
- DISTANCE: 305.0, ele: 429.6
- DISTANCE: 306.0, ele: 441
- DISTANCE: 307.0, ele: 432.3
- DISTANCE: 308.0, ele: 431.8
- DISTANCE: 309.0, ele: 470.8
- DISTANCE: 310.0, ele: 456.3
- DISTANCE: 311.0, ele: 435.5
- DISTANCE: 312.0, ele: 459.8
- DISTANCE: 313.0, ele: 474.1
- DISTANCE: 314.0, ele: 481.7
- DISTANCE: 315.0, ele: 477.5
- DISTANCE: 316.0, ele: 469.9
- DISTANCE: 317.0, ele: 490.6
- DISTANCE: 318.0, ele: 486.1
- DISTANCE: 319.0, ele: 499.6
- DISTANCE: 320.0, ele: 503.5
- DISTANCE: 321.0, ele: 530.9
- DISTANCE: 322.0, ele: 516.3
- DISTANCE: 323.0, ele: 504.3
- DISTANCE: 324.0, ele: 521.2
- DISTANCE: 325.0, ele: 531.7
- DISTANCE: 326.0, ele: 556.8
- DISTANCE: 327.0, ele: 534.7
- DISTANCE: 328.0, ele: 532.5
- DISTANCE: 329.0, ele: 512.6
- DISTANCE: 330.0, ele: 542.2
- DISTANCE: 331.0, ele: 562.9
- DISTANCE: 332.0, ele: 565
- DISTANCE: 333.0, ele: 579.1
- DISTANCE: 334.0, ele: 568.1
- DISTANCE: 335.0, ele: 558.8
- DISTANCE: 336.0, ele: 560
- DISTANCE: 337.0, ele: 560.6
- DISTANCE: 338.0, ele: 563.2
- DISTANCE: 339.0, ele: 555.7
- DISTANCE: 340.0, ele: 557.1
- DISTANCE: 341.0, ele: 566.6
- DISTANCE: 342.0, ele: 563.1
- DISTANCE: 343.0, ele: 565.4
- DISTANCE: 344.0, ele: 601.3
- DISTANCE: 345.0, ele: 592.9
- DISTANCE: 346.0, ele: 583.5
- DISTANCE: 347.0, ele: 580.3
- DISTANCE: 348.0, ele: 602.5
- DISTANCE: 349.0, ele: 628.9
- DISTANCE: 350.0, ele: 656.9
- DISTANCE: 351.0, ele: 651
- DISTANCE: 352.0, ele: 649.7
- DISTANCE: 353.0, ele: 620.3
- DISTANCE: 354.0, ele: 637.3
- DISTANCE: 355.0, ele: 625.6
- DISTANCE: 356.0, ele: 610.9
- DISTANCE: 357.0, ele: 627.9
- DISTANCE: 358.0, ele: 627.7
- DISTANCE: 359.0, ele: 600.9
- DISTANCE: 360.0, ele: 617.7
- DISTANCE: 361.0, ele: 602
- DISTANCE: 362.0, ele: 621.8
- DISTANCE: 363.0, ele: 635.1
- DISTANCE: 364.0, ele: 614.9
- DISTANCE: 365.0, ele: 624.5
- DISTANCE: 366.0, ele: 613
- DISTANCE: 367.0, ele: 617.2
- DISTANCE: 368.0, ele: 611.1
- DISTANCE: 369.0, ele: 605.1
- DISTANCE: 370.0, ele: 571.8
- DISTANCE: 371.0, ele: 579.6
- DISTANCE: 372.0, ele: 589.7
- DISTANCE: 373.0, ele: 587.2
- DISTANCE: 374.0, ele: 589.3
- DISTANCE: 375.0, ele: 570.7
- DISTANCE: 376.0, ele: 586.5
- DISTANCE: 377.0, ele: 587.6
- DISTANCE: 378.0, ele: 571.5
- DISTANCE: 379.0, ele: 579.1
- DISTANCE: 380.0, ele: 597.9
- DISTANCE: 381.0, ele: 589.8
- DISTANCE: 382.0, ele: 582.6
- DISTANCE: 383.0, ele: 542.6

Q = 474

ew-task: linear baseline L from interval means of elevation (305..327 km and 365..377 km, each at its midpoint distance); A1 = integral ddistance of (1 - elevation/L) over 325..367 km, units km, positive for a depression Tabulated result -3.6 km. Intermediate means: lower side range 484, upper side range 594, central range 591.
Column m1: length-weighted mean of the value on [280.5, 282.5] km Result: 452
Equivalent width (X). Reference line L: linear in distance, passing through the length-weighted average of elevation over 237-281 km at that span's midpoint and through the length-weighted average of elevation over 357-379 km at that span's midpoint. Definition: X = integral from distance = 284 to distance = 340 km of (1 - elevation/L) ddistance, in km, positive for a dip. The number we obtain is 4.2 km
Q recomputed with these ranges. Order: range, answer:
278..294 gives 437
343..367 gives 617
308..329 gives 496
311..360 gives 559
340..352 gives 600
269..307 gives 437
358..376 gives 603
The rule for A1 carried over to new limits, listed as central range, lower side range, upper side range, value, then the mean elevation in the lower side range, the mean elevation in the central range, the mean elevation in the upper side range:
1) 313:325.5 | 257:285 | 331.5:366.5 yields 0.9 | 439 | 500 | 600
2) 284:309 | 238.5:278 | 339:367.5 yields 3.7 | 441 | 434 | 610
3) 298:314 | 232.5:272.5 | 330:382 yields 2.6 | 447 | 439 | 595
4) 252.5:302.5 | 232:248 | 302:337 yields 4.8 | 470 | 437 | 499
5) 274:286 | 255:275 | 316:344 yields 0.6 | 437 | 440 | 540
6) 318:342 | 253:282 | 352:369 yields 0.8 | 439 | 542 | 620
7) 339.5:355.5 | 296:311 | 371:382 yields -2.4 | 434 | 605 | 585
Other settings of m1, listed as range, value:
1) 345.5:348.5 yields 589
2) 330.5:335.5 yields 567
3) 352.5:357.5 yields 624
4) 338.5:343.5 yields 562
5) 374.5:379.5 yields 579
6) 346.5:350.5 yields 617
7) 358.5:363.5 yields 615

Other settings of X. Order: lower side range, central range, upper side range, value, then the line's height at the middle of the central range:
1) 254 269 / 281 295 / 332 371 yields 1.31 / 483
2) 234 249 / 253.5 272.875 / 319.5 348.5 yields 1.93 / 485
